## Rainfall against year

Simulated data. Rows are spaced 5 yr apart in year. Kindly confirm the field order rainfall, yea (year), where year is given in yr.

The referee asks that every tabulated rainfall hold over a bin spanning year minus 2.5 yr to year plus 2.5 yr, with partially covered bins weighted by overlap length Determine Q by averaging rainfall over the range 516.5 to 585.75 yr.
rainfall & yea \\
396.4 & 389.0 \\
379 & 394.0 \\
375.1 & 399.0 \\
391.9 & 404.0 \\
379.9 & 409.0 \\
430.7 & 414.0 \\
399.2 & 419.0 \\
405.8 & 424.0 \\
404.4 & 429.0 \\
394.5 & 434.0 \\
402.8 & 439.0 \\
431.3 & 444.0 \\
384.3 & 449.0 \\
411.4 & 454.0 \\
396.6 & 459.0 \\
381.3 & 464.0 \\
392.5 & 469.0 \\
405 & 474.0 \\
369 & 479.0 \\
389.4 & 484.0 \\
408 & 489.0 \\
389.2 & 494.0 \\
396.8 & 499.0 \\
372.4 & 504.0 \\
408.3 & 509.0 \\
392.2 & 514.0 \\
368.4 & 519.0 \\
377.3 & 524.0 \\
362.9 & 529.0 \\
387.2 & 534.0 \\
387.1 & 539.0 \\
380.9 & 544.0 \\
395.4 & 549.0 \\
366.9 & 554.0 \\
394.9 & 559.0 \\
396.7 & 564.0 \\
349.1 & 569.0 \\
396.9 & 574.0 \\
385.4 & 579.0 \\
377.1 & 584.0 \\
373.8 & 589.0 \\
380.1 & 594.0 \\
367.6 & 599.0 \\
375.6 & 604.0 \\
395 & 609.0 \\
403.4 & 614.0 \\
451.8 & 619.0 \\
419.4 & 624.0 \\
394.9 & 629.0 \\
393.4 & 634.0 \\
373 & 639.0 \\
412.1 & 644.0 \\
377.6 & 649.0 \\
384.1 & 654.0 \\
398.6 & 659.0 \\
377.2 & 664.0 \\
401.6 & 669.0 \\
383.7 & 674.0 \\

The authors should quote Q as 380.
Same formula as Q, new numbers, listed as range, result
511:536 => 378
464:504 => 391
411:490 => 400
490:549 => 385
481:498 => 395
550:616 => 382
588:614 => 381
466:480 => 391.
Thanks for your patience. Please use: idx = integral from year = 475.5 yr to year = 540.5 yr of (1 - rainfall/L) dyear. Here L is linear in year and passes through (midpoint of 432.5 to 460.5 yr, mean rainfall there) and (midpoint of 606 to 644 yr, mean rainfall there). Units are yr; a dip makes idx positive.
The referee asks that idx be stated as 3.0 yr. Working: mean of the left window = 404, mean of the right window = 405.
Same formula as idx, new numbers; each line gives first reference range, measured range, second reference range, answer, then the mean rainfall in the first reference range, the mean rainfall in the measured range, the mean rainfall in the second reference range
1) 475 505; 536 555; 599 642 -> 0.5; 389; 384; 399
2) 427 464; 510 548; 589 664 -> 1.6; 402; 381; 393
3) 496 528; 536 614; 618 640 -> 2.7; 385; 382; 406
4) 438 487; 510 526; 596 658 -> 0.6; 396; 382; 396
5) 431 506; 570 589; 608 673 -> 0.7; 395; 382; 398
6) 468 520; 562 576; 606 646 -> 0.7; 391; 380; 405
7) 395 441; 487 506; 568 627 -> 0.1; 398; 392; 391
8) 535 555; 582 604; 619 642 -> 1.1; 384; 375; 402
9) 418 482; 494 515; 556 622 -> 0.1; 398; 392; 388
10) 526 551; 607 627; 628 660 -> -1.5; 382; 417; 390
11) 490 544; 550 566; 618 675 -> 0.1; 385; 387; 396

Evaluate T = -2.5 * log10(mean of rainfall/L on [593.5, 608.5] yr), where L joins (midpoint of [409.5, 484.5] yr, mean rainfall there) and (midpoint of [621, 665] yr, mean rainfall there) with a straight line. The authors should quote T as 0.05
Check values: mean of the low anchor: 400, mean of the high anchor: 393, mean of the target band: 376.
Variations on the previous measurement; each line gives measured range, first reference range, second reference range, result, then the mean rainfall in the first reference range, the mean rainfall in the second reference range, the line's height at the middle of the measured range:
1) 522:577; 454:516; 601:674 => 0.04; 393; 396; 394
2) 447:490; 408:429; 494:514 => 0.01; 406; 392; 398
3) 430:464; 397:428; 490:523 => -0.02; 398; 388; 394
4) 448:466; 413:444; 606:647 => 0.03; 407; 405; 407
